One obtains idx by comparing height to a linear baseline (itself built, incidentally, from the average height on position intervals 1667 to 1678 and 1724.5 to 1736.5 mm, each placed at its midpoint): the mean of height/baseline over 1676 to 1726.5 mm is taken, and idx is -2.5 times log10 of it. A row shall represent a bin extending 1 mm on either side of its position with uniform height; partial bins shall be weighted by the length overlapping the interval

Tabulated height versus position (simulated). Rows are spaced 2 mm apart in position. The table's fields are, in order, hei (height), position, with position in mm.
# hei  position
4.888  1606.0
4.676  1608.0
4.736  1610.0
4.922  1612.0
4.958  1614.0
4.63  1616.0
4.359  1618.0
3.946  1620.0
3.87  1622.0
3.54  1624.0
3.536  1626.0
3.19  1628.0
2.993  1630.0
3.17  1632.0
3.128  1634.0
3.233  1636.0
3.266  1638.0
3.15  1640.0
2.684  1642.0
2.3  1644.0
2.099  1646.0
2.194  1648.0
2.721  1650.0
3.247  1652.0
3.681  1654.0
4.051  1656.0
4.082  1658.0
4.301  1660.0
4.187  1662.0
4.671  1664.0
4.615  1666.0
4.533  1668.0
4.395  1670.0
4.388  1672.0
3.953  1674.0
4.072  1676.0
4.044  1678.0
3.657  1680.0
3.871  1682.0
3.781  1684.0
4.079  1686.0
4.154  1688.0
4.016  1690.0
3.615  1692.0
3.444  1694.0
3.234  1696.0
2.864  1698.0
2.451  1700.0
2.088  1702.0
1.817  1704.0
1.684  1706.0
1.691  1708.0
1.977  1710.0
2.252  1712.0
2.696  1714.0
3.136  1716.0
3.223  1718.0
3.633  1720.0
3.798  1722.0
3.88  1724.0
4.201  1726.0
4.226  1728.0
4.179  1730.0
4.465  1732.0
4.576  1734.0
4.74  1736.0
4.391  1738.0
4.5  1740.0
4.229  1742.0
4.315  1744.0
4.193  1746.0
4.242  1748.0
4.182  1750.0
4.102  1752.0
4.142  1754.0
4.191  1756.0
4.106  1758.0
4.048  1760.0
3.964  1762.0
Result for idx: 0.33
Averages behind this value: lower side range 4.25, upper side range 4.36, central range 3.18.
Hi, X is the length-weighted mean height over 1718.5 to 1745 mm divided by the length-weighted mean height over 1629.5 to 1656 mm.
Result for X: 1.43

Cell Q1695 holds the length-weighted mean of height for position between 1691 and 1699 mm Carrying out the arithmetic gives 3.29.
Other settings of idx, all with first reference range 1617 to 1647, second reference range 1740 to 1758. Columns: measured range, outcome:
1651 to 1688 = -0.16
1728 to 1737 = -0.10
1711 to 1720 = 0.32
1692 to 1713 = 0.50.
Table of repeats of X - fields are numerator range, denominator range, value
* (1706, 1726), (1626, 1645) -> 0.96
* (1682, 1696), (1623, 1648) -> 1.27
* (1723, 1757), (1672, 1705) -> 1.23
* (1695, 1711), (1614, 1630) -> 0.57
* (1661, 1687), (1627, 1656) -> 1.40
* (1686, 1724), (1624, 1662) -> 0.92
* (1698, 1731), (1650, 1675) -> 0.71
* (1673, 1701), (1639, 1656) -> 1.29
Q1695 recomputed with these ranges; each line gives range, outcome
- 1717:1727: 3.75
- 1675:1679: 4.06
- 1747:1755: 4.17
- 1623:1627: 3.54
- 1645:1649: 2.15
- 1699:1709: 1.95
